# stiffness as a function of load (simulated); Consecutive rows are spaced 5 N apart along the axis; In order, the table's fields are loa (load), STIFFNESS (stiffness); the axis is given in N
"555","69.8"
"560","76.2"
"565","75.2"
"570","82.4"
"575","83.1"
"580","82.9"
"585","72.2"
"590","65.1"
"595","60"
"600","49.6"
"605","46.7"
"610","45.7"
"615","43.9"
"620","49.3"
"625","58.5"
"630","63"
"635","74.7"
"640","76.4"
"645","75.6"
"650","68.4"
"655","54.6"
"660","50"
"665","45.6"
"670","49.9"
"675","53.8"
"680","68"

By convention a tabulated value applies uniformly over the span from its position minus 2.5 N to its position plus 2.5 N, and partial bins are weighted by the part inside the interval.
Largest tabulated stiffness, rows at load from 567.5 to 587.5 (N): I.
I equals 83.1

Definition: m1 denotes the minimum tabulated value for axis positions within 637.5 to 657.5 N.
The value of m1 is 54.6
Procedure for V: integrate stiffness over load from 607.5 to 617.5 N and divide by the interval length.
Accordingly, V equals 44.8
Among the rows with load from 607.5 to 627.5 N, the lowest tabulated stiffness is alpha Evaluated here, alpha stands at 43.9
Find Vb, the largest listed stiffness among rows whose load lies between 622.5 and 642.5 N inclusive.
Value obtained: 76.4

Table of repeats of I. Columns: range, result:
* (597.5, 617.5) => 49.6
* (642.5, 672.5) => 75.6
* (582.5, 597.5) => 72.2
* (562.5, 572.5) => 82.4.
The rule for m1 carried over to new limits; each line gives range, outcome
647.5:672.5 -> 45.6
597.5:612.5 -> 45.7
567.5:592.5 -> 65.1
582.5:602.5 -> 49.6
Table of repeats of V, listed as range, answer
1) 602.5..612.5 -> 46.2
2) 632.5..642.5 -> 75.5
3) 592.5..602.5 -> 54.8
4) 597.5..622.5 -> 47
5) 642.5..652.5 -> 72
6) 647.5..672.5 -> 53.7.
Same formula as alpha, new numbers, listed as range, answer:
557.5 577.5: 75.2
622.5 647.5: 58.5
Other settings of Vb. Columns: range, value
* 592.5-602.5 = 60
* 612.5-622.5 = 49.3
